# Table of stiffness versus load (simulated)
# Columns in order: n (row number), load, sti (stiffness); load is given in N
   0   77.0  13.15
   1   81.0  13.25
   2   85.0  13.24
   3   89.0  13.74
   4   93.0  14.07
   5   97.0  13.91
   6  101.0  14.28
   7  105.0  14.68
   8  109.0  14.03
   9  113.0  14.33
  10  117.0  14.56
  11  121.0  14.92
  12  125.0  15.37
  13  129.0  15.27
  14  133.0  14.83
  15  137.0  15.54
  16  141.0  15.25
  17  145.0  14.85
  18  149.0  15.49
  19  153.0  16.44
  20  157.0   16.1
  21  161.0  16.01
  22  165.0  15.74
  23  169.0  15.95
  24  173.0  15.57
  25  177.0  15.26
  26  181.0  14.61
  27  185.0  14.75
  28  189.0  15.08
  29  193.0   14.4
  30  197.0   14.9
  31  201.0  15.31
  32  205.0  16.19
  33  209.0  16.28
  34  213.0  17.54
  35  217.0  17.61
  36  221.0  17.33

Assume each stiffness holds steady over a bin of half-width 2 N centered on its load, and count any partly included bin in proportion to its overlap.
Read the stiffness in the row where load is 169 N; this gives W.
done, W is 15.95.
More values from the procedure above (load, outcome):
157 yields 16.1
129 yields 15.27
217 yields 17.61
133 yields 14.83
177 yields 15.26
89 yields 13.74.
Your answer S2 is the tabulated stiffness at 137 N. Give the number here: 15.54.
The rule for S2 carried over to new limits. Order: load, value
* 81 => 13.25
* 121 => 14.92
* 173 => 15.57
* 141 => 15.25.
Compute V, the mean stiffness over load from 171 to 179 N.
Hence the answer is 15.4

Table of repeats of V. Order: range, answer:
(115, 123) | 14.7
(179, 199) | 14.7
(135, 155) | 15.5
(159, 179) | 15.7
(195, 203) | 15.1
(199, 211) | 15.9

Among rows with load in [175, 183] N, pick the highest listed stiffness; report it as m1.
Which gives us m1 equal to 15.26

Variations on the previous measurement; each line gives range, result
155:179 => 16.1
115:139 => 15.54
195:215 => 17.54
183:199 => 15.08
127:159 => 16.44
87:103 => 14.28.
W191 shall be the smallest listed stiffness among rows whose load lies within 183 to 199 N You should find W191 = 14.4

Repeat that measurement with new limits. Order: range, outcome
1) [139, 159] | 14.85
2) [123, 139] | 14.83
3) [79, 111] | 13.24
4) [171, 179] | 15.26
